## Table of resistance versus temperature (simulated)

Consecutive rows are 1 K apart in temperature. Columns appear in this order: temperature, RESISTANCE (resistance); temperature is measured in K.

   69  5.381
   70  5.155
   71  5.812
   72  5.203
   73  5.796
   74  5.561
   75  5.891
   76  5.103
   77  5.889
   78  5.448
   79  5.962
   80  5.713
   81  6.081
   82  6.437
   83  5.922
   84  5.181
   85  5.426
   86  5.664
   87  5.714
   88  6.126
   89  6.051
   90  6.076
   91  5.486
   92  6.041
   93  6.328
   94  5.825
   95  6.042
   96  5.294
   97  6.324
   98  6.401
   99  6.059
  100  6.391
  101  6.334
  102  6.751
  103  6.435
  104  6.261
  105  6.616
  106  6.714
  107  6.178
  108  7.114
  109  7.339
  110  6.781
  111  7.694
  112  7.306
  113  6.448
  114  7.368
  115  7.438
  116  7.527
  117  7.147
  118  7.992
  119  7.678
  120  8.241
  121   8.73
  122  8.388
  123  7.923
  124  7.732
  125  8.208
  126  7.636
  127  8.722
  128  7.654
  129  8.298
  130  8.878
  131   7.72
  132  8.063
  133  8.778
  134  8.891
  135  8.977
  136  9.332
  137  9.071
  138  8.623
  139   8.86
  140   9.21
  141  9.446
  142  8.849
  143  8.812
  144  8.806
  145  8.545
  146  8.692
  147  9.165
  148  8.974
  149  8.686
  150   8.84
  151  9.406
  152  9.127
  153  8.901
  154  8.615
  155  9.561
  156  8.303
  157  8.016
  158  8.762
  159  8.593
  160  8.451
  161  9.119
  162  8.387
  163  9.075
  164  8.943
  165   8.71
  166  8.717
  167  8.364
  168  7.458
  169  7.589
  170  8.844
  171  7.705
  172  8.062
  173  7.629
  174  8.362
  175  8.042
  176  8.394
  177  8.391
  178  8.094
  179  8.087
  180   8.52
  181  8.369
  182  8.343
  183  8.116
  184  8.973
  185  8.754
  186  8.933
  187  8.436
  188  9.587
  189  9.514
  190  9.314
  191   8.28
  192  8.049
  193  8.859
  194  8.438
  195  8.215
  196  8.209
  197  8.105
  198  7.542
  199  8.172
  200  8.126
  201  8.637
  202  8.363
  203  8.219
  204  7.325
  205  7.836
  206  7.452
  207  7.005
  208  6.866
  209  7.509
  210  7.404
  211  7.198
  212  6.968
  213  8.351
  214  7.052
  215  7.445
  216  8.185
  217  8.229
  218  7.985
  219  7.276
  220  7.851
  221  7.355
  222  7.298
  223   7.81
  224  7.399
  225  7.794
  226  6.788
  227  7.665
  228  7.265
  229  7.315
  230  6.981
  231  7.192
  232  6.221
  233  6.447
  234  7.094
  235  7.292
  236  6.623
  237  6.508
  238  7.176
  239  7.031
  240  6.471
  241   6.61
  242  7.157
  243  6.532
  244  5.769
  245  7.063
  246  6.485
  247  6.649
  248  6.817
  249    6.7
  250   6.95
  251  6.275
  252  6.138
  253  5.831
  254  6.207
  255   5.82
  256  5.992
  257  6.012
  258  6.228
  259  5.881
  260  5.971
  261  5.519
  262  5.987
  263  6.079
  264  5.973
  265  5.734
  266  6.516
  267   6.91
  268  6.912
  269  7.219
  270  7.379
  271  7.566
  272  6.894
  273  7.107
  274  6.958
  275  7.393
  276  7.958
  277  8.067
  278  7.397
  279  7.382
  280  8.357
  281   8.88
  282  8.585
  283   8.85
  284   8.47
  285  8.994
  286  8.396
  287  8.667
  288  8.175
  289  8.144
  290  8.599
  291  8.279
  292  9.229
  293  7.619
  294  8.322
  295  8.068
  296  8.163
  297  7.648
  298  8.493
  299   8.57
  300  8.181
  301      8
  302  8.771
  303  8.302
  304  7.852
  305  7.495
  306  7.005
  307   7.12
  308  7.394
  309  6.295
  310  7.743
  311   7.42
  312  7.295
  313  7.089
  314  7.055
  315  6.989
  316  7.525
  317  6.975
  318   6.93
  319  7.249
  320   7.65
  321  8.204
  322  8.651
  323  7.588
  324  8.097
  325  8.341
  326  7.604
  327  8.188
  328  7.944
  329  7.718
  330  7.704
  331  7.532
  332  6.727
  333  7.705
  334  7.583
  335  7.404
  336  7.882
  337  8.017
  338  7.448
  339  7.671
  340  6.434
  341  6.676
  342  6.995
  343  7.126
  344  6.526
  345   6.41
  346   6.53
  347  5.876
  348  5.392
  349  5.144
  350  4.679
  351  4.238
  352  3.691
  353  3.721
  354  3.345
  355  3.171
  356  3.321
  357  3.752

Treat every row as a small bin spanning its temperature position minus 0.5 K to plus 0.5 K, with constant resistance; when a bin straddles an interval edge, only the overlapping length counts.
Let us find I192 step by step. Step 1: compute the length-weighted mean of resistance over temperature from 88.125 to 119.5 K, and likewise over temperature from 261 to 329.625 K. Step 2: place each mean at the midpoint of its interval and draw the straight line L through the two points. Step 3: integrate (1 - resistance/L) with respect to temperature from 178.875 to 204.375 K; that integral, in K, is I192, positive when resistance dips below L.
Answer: -4.9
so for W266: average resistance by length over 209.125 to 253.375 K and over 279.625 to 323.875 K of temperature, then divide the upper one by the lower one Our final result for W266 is 1.1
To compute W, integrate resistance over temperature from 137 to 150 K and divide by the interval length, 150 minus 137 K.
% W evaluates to 8.89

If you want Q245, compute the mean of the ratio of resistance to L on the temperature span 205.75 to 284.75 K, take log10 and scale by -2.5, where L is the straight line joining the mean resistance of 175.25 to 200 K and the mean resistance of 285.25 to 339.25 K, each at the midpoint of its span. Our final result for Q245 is 0.161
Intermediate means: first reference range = 8.48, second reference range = 7.8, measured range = 7.04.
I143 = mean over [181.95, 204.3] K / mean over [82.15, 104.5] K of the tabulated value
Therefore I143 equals 1.41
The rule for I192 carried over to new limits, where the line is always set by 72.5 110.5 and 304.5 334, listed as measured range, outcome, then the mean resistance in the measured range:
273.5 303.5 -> -3.82 K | 8.23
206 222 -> -1.56 K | 7.5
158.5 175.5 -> -4.71 K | 8.36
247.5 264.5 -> 2.29 K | 6.14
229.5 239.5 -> 0.15 K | 6.86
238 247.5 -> 0.47 K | 6.67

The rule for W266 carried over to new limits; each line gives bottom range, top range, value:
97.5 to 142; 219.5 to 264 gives 0.86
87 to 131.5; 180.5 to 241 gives 1.10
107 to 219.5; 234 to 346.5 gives 0.89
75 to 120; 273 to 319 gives 1.23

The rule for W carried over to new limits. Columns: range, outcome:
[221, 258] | 6.76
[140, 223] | 8.31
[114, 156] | 8.52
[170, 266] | 7.4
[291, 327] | 7.75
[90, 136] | 7.26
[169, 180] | 8.15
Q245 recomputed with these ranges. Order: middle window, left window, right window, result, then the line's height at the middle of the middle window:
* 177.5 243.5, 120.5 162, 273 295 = 0.096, 8.44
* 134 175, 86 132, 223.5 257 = -0.248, 6.91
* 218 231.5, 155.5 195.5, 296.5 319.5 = 0.101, 8.12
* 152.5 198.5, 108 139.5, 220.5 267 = -0.144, 7.43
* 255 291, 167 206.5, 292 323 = 0.082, 7.86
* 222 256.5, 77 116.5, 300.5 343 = 0.047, 7.08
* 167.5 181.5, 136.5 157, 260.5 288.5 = 0.062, 8.58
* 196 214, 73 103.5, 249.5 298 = -0.138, 6.79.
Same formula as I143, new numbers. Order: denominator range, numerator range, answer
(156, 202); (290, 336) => 0.92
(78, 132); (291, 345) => 1.12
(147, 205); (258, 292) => 0.88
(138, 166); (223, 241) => 0.79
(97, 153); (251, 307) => 0.93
